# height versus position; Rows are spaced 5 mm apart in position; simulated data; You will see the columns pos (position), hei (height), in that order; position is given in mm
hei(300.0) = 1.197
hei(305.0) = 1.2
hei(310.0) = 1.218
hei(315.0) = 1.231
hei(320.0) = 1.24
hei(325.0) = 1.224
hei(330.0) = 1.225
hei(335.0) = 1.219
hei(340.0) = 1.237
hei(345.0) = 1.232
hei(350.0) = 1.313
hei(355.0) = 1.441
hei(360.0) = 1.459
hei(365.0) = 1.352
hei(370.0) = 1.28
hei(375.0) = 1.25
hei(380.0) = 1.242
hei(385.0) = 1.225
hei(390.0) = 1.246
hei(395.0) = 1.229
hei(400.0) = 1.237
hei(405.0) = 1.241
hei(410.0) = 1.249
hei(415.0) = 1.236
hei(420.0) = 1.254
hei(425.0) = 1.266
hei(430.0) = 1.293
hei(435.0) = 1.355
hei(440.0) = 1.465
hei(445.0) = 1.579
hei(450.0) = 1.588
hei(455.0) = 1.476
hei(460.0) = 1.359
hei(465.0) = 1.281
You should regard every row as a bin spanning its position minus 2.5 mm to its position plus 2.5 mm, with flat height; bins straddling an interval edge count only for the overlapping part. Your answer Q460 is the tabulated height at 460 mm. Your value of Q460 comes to 1.359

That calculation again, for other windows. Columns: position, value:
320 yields 1.24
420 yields 1.254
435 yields 1.355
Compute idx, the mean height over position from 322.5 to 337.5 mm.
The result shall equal 1.22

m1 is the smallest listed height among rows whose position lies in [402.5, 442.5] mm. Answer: 1.236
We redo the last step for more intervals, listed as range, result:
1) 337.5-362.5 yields 1.232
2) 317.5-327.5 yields 1.224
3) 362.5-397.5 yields 1.225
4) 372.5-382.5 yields 1.242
